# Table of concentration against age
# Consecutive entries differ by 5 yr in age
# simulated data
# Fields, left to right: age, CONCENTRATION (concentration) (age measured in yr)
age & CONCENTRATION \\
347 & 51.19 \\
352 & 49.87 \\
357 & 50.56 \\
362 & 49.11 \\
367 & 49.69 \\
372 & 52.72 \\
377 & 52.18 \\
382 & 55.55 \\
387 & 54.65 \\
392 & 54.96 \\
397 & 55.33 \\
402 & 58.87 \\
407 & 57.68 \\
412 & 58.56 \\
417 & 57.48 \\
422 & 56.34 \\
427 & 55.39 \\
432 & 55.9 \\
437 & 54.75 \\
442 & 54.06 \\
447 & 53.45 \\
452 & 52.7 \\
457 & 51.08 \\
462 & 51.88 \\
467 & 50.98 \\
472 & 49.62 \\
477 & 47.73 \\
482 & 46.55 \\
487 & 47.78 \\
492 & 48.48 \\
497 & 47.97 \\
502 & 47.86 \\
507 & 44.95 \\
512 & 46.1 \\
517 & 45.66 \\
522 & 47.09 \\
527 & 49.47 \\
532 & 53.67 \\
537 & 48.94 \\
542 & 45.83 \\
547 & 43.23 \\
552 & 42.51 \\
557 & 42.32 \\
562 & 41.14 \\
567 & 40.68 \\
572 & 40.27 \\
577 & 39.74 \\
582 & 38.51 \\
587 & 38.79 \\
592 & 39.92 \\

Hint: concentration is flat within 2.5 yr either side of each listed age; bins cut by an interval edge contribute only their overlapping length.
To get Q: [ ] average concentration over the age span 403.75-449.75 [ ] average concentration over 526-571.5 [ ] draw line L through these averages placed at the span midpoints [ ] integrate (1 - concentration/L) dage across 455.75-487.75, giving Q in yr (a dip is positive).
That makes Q 1.6 yr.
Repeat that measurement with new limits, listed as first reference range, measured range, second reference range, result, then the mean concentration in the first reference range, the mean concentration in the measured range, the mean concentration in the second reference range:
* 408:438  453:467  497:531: 0.3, 56.5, 51.5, 47.2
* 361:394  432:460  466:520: -2.1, 52.8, 53.4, 47.5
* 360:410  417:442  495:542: -1.7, 54.2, 55.6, 47.9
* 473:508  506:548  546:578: -2.9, 47.5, 47.4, 41.4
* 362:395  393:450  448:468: -4.0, 53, 56.1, 51.8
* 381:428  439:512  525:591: 1.3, 56.5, 49.6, 43.3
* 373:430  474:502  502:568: 0.9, 56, 47.8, 45.7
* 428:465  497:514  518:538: 1.4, 53.5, 46.6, 49.5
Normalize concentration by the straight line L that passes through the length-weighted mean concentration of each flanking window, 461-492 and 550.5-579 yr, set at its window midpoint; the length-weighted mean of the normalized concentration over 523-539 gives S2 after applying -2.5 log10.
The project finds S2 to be -0.15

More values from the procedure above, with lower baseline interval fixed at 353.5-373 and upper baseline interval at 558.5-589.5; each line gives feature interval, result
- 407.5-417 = -0.209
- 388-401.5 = -0.143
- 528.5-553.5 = -0.136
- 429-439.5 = -0.181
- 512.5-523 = -0.086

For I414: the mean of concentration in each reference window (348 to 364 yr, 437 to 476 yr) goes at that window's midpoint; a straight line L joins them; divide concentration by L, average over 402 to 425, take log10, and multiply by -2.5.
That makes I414 -0.130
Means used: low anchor 50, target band 57.6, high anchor 52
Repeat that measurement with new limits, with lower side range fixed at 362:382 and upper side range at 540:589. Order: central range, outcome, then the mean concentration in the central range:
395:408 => -0.15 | 57.3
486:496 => -0.07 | 48.2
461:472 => -0.10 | 51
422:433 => -0.15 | 55.8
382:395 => -0.08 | 55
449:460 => -0.10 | 52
